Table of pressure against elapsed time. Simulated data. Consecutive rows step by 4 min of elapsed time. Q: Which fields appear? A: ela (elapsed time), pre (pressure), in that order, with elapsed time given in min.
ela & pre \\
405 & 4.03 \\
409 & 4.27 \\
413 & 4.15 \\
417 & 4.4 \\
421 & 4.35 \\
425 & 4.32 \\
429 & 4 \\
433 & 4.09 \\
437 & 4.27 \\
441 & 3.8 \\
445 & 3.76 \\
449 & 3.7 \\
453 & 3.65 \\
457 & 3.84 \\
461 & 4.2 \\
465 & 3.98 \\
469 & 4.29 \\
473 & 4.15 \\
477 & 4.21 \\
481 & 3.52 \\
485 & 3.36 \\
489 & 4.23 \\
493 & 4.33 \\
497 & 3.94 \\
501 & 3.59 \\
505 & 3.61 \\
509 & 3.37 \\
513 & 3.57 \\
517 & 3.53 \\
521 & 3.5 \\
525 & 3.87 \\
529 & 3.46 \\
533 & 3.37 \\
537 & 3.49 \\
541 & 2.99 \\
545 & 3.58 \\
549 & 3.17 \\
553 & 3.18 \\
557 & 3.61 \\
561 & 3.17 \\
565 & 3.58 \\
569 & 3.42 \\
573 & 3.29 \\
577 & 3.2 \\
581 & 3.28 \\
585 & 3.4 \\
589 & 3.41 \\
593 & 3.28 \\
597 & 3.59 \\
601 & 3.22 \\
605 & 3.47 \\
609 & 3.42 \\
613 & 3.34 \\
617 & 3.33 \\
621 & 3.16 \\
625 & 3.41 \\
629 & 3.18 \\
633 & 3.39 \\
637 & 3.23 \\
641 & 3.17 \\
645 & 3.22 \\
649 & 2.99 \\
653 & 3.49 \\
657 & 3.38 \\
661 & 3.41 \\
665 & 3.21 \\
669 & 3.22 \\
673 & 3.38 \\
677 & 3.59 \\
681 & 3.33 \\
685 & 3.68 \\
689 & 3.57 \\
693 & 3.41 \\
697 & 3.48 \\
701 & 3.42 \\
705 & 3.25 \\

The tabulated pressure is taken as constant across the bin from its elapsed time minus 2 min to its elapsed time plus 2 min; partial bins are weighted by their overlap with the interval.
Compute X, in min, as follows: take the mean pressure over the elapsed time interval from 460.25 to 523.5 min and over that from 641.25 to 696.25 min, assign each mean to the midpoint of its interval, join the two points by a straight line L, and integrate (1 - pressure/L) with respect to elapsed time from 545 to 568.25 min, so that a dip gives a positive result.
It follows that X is 1.9 min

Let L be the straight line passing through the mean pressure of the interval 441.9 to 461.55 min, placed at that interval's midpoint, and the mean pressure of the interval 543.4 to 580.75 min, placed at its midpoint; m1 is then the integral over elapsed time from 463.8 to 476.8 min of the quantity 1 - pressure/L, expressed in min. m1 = -1.5 min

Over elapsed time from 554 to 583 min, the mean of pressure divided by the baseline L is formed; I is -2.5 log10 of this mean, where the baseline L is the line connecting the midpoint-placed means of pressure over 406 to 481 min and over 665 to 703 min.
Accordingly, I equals 0.12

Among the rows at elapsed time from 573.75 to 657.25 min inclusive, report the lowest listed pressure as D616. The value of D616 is 2.99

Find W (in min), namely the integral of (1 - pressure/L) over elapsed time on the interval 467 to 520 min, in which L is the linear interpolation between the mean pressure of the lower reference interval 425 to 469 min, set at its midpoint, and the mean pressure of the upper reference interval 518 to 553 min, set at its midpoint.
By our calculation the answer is -2.0 min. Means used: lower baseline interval 3.96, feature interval 3.82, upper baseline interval 3.42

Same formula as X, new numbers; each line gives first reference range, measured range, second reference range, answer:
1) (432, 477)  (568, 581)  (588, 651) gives 0.7 min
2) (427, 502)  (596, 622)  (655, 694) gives 1.6 min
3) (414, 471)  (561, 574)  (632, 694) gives 0.9 min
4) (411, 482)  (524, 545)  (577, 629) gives 1.3 min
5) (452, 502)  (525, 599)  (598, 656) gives 4.3 min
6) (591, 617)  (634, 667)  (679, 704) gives 1.6 min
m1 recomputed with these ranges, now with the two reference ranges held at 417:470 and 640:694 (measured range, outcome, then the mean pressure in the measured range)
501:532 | 2.1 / 3.55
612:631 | 1.2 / 3.28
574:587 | 1.2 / 3.29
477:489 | 0.6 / 3.7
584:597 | 0.7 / 3.4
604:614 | 0.4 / 3.41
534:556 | 2.5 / 3.3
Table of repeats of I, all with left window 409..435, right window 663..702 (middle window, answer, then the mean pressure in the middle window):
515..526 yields 0.089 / 3.61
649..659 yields 0.054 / 3.35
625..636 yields 0.090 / 3.3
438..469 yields 0.064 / 3.89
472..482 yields 0.019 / 3.99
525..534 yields 0.110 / 3.52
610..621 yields 0.101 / 3.31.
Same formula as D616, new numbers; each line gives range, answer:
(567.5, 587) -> 3.2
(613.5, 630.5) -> 3.16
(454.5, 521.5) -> 3.36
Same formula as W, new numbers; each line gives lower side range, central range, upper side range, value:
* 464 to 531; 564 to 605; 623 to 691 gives 2.1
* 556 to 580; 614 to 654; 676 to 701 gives 2.2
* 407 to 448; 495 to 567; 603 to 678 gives 5.0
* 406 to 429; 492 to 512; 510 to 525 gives -0.3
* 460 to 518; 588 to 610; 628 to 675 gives 0.4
